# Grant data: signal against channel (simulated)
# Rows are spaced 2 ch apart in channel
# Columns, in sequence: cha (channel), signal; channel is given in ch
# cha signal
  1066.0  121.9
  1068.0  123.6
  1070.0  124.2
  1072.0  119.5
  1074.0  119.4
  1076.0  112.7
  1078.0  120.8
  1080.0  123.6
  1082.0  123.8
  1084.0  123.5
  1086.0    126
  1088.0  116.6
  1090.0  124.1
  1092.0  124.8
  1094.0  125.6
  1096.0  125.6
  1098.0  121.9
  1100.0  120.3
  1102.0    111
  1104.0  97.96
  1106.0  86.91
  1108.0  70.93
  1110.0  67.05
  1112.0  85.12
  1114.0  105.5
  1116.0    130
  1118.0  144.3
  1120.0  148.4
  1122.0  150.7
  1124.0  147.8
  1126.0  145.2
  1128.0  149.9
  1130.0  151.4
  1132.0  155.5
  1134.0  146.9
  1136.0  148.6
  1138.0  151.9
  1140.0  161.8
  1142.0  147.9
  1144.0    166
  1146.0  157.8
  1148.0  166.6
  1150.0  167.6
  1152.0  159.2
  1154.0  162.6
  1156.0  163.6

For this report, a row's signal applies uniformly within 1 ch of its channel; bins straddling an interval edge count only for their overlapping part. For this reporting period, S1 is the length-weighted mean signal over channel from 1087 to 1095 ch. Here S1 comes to 123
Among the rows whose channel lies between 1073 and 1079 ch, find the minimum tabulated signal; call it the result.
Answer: 112.7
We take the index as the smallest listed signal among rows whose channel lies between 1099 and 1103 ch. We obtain 111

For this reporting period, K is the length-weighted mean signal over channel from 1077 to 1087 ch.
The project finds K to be 124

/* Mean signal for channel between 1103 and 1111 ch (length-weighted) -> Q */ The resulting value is 80.7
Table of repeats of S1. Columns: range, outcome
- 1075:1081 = 119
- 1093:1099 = 124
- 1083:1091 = 123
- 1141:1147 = 157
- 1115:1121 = 141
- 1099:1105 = 110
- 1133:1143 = 151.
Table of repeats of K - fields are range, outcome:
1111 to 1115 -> 95.3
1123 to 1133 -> 150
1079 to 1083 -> 124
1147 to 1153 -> 164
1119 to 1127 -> 148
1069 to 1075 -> 121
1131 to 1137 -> 150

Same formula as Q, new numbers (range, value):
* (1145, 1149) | 162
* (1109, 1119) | 106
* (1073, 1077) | 116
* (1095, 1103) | 120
